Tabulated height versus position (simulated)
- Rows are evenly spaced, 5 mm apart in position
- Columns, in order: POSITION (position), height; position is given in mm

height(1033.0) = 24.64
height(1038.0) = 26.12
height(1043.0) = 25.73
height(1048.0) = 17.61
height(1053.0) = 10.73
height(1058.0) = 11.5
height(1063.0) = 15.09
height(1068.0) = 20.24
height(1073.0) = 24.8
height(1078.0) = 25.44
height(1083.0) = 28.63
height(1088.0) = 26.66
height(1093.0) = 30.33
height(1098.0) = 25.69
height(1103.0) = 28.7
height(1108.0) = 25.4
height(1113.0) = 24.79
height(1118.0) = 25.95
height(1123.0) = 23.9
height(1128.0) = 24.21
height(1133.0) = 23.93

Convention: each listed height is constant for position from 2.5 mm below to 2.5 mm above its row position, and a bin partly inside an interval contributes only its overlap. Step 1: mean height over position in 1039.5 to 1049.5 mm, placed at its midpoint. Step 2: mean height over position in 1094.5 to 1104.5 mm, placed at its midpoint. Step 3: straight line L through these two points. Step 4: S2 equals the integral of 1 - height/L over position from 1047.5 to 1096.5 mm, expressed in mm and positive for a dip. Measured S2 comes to 7.6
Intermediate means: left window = 22.5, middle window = 21.3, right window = 27.4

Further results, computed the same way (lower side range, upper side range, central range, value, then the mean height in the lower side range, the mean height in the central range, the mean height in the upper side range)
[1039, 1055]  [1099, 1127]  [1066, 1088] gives -3.0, 19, 25.1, 25.7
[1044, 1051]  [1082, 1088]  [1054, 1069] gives 5.2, 18.9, 14.7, 27.8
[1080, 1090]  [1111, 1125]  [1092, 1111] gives -0.7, 27.6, 27.2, 24.9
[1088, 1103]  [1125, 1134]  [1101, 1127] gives 0.2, 27.9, 25.6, 24.1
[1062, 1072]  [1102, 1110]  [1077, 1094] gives -3.7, 19.1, 27.7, 26.8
